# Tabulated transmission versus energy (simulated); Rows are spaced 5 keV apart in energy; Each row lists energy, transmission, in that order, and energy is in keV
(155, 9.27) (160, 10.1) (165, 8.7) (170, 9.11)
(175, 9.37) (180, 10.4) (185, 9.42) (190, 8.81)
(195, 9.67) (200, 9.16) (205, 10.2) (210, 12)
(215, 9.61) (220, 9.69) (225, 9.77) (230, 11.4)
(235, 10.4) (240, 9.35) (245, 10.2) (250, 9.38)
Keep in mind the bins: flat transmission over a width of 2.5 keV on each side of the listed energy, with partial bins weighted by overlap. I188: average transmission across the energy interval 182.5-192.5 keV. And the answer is 9.12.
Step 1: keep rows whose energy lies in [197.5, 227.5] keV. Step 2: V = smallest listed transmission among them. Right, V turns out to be 9.16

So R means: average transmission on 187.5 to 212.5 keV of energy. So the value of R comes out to 9.97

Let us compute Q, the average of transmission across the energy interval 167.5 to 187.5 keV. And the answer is 9.57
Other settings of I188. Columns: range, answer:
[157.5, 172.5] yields 9.3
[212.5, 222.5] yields 9.65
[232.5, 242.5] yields 9.88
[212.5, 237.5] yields 10.2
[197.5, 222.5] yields 10.1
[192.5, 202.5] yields 9.42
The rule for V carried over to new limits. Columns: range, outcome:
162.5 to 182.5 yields 8.7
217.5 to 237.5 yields 9.69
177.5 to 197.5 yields 8.81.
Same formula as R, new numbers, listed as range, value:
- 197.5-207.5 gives 9.68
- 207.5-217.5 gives 10.8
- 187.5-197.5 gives 9.24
